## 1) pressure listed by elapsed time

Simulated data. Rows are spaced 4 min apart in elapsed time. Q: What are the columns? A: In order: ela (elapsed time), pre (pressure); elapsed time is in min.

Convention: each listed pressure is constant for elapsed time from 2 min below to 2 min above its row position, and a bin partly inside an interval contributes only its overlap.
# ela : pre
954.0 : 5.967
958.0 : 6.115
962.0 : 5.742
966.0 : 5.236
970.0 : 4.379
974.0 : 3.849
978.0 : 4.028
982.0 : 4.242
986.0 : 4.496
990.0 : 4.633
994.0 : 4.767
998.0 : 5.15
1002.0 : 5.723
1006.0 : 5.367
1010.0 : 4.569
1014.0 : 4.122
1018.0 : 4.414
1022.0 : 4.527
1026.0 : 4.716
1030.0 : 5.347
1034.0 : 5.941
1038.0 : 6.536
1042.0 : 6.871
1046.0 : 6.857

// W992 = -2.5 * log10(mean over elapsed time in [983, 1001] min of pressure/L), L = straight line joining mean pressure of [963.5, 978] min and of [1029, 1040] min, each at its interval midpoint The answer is 0.04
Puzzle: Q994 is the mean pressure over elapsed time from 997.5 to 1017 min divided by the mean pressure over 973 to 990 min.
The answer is 1.17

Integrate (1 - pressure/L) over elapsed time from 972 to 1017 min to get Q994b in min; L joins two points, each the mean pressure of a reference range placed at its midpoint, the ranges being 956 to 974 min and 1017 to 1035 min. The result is 4.0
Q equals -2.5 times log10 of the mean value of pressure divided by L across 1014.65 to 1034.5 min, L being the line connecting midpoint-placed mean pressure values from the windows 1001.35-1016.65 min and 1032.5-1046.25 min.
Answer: 0.18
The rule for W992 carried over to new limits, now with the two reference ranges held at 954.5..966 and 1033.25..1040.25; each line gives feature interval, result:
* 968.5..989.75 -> 0.37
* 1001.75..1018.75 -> 0.27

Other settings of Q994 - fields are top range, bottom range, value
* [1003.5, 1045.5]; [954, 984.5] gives 1.09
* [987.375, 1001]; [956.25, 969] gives 0.88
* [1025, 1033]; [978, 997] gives 1.15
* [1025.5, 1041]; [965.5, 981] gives 1.36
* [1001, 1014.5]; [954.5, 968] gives 0.87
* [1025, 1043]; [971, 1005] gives 1.27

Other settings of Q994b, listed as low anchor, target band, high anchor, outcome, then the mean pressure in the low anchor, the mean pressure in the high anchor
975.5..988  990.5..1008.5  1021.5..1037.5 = -2.1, 4.24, 5.32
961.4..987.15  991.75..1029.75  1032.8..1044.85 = 5.2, 4.51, 6.51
